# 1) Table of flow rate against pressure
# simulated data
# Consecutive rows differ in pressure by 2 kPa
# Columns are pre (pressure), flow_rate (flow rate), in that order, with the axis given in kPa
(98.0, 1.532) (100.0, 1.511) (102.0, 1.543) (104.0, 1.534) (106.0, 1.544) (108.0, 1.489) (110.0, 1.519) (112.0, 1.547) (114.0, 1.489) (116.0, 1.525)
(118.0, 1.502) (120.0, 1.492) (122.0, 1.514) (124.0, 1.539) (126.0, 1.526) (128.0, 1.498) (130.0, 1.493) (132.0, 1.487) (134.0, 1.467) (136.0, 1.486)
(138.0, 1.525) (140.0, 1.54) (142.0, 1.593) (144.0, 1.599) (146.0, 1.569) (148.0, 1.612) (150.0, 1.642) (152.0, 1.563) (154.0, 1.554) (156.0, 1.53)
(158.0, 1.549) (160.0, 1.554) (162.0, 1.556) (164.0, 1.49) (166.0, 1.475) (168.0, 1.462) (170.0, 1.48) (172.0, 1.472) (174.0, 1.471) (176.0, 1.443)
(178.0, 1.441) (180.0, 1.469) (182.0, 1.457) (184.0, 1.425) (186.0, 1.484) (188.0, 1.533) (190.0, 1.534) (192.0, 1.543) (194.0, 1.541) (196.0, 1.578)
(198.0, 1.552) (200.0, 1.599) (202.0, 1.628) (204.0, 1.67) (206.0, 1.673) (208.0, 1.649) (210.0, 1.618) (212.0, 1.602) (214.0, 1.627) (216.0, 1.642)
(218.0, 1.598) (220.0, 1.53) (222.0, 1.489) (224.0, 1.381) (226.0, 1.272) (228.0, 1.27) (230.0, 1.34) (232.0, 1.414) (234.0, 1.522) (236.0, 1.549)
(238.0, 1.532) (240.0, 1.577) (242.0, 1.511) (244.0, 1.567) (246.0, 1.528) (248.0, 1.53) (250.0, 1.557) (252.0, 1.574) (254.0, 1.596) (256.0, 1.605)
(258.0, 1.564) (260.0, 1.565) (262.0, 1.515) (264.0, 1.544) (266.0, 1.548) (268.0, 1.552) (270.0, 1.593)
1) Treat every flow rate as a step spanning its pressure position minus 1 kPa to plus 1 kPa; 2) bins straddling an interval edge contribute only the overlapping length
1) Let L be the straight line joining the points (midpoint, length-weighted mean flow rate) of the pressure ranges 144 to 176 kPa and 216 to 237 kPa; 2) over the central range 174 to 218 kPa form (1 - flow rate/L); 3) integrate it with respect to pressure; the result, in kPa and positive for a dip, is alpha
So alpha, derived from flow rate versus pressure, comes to -2.14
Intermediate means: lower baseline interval 1.53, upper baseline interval 1.45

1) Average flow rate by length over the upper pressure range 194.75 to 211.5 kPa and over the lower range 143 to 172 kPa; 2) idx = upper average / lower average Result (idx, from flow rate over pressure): 1.0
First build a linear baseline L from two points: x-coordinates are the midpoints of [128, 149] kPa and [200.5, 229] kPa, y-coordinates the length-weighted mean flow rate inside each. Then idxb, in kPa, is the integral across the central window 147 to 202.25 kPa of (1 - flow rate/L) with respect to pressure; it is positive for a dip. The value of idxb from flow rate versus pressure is 0.7 kPa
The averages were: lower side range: 1.54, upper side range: 1.55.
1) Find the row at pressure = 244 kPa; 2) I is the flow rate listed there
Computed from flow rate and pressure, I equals 1.567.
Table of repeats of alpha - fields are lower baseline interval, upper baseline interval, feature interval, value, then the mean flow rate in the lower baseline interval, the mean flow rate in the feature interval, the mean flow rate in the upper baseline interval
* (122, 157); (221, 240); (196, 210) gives -1.6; 1.54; 1.62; 1.43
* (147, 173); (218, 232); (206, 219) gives -1.8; 1.53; 1.63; 1.4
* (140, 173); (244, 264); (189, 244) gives 0.6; 1.54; 1.54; 1.56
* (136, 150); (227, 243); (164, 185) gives 1.0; 1.57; 1.46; 1.46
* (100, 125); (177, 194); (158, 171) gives -0.1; 1.52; 1.51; 1.49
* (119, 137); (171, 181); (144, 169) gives -1.2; 1.5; 1.55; 1.46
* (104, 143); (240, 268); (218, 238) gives 1.5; 1.51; 1.43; 1.55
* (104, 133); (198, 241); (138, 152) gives -0.6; 1.51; 1.59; 1.53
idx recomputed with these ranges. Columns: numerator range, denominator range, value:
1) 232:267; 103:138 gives 1.03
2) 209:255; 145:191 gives 1.00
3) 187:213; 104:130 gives 1.05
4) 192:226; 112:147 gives 1.04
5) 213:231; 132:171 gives 0.95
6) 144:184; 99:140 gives 1.00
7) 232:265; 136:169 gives 1.00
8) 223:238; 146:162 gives 0.89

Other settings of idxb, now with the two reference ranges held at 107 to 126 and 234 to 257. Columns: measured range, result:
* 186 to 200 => -0.1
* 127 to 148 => -0.1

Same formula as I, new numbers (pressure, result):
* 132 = 1.487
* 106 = 1.544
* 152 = 1.563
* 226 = 1.272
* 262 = 1.515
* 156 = 1.53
